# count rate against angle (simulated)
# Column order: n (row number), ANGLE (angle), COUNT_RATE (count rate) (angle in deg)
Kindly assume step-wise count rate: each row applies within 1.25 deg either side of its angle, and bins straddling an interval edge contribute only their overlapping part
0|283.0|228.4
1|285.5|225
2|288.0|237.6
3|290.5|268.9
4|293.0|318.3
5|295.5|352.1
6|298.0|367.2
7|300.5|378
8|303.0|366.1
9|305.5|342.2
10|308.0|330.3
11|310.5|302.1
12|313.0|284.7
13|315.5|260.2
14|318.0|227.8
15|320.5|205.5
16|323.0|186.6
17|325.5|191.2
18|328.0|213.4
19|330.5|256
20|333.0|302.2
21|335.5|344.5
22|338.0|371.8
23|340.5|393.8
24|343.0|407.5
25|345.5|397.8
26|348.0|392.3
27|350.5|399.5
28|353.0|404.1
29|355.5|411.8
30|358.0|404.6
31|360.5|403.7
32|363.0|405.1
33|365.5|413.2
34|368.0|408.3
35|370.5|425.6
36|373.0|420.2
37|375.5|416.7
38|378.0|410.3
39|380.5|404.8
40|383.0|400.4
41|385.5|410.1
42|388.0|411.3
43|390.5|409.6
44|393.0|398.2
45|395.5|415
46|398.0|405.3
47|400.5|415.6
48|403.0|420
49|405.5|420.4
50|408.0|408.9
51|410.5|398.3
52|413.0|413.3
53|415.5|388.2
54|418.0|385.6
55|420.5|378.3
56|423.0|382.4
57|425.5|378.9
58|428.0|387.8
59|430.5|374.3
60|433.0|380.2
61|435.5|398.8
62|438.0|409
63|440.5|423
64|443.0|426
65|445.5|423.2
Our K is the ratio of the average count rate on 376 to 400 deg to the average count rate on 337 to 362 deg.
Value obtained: 1.02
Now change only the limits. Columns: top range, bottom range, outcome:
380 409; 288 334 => 1.44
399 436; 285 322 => 1.32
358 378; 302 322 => 1.43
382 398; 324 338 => 1.51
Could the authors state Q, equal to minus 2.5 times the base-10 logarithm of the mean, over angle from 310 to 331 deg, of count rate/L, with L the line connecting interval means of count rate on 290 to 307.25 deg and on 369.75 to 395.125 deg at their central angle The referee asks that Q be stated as 0.47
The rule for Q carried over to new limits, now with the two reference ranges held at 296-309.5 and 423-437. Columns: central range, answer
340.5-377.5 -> -0.11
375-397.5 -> -0.09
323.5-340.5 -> 0.26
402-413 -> -0.09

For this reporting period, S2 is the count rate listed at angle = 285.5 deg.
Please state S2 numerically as 225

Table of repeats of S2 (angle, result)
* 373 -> 420.2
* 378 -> 410.3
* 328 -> 213.4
